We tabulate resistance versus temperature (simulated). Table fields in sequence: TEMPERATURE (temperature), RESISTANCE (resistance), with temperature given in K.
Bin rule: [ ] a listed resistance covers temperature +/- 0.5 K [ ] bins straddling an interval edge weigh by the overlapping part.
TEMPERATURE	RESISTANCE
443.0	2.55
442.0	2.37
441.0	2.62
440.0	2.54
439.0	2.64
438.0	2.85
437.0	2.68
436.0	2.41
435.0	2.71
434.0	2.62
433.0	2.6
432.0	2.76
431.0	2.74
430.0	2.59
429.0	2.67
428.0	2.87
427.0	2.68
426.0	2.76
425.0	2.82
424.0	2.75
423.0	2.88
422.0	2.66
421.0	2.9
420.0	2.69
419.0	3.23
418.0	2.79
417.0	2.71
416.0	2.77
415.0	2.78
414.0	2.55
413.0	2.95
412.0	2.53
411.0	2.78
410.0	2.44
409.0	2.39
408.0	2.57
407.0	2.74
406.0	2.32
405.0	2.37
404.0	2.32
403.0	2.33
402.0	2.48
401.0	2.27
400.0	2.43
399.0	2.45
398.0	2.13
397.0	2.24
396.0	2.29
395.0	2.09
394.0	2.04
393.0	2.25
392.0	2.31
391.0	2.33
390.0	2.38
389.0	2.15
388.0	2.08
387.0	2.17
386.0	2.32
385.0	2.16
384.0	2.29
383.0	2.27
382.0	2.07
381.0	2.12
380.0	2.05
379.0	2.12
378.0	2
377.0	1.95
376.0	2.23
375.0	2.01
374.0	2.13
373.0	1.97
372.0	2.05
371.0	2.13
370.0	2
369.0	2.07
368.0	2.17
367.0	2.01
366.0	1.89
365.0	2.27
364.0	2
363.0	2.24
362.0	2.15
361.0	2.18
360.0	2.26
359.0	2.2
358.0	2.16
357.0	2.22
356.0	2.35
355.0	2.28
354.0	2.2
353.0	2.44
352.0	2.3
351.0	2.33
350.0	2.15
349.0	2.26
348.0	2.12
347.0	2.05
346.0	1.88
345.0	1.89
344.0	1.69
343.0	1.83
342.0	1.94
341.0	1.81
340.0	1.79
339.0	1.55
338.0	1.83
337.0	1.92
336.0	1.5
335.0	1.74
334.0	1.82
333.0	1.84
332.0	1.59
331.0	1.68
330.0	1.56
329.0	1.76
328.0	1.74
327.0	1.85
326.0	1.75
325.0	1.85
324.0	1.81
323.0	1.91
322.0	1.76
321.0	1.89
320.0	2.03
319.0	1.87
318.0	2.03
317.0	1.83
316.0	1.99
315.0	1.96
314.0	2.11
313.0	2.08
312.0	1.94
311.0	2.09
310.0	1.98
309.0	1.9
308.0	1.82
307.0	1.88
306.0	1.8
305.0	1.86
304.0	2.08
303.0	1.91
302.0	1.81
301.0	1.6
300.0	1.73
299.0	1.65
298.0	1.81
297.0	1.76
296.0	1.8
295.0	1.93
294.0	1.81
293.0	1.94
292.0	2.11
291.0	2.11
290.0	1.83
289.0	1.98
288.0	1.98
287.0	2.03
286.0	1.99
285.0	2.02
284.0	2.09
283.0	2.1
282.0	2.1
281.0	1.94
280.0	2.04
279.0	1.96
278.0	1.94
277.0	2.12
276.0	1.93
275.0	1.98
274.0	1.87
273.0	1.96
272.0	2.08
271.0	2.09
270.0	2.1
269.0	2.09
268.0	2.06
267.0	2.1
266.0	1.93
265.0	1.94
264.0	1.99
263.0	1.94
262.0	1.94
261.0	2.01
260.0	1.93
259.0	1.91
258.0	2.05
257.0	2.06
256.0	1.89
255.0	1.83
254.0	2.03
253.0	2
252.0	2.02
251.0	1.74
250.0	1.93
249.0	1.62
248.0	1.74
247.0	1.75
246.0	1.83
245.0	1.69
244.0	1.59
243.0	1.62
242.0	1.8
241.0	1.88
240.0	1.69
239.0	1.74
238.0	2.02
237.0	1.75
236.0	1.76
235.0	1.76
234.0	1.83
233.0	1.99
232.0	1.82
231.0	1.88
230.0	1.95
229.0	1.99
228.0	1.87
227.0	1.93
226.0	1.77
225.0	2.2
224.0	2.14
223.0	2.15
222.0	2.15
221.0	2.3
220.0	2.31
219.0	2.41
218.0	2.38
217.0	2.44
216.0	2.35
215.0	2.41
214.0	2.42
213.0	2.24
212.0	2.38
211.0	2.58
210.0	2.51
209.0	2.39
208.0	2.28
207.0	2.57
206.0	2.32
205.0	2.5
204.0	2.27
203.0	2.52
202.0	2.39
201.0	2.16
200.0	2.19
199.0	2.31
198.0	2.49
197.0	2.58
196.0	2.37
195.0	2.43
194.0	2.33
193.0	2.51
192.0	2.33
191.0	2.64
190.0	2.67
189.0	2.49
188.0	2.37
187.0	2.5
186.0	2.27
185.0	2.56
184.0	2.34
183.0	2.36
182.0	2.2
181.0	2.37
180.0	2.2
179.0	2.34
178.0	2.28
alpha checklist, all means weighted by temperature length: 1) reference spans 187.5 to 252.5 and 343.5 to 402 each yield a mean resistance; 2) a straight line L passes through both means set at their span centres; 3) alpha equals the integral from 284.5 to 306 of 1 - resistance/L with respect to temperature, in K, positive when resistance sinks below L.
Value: 2.6 K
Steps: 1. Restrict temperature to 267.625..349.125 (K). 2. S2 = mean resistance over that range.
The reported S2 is 1.9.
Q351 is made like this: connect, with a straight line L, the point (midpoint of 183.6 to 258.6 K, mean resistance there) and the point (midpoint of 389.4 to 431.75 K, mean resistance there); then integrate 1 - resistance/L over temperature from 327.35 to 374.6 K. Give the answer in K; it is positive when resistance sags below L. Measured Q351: 8.4 K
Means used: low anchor 2.15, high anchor 2.55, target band 2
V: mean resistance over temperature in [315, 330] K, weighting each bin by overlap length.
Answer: 1.86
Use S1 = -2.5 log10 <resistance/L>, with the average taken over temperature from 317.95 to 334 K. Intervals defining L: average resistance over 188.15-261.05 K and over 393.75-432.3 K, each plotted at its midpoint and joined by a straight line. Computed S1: 0.30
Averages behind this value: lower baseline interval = 2.12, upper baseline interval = 2.59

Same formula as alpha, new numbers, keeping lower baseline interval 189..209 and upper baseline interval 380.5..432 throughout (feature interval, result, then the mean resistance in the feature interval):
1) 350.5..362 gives 0.99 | 2.26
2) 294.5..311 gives 4.12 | 1.84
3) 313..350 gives 9.18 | 1.85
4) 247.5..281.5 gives 6.63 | 1.96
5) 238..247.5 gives 2.67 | 1.75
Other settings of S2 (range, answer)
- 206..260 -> 2.03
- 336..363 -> 2.06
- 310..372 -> 1.98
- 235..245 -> 1.76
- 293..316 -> 1.88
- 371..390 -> 2.13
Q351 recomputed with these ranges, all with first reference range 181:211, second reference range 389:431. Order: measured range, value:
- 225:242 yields 4.0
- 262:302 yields 8.2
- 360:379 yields 3.3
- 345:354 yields 1.2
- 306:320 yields 3.0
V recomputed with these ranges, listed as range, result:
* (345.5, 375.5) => 2.15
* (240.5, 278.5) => 1.92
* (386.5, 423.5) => 2.48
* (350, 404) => 2.19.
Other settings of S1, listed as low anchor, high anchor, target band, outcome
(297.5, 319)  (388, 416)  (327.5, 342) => 0.18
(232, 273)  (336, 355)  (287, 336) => 0.05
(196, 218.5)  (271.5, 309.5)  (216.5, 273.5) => 0.12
